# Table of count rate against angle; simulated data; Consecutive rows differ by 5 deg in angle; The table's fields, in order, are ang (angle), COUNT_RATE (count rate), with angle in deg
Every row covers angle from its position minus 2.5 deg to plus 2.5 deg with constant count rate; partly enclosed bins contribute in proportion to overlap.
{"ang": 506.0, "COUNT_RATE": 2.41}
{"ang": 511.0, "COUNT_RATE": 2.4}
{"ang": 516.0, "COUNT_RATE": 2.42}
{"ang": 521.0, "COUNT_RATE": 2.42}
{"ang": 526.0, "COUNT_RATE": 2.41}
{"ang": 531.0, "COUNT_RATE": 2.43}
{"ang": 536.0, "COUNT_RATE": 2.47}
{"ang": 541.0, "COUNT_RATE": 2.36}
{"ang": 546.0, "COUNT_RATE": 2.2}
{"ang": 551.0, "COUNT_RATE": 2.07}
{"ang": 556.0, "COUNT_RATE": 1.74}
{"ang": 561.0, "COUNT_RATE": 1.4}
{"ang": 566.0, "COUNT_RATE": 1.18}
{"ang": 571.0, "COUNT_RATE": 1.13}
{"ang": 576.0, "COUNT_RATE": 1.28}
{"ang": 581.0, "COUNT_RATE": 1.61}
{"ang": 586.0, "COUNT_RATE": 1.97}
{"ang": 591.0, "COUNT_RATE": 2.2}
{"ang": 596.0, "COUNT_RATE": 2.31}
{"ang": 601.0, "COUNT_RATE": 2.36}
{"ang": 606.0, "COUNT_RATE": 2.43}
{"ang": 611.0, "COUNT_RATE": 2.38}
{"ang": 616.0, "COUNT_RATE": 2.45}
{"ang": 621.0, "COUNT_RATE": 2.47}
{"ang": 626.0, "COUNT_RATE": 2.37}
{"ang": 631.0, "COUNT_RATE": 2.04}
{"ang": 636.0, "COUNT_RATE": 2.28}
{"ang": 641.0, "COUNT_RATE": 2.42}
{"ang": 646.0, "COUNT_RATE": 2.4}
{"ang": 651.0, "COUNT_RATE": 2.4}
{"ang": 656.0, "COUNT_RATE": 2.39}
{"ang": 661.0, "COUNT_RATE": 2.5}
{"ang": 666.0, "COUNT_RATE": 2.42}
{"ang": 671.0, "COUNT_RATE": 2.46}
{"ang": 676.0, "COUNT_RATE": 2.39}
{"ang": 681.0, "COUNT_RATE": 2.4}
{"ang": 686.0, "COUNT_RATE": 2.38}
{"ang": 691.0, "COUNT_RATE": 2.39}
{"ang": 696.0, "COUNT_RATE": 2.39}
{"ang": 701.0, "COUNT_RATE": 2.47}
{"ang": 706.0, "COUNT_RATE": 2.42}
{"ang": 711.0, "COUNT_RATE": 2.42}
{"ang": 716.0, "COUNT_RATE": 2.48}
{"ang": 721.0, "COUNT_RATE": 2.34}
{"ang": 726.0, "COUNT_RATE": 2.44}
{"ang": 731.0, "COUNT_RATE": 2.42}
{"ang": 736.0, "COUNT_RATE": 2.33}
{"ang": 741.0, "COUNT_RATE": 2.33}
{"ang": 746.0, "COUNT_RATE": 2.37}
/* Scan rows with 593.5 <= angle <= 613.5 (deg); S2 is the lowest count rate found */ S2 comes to 2.31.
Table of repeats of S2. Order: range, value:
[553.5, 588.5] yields 1.13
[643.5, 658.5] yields 2.39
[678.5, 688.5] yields 2.38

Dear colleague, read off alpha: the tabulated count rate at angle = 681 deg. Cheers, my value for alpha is 2.4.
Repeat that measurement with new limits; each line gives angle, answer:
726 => 2.44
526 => 2.41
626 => 2.37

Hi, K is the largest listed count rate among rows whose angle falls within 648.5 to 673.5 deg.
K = 2.5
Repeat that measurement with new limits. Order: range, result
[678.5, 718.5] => 2.48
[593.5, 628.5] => 2.47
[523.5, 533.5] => 2.43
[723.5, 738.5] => 2.44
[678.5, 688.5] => 2.4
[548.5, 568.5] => 2.07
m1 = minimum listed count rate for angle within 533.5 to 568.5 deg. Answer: 1.18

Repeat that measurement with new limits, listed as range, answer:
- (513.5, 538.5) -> 2.41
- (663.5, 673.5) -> 2.42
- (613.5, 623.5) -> 2.45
